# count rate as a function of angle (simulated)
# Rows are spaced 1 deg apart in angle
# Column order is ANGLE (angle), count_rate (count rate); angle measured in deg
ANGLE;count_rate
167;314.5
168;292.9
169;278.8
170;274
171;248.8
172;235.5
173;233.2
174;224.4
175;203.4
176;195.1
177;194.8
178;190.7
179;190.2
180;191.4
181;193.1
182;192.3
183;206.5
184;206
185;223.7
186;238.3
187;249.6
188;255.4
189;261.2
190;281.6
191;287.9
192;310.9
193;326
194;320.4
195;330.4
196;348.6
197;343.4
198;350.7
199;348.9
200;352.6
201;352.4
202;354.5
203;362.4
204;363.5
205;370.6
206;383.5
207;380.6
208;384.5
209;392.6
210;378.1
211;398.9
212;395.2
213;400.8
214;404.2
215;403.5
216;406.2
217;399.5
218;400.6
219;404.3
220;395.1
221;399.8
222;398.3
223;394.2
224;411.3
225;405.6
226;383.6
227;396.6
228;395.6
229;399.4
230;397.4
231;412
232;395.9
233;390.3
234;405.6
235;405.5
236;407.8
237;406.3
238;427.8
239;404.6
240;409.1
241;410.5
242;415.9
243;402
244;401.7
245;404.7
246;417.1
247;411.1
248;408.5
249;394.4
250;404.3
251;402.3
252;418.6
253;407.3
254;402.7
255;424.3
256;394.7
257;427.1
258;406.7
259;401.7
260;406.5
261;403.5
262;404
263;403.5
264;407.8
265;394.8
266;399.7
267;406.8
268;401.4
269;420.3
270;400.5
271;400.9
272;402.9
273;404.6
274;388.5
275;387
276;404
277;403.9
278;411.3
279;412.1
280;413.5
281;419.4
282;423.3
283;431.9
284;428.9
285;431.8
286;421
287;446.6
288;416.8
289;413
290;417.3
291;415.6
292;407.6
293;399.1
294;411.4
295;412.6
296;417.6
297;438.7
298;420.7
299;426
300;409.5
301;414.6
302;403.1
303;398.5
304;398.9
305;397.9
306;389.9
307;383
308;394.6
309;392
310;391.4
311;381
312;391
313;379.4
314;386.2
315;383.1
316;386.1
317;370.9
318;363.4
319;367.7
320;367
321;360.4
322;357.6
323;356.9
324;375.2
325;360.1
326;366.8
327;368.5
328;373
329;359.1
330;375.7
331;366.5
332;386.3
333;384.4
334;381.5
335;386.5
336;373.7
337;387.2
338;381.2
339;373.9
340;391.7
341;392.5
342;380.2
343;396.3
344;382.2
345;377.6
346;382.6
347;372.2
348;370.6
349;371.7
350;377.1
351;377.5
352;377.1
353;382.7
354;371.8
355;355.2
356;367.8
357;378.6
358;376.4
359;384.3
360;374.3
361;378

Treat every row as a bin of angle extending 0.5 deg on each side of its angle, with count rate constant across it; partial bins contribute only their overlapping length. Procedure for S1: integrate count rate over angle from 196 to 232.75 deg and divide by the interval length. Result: 386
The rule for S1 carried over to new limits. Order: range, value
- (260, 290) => 411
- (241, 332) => 400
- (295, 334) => 386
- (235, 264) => 408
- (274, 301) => 416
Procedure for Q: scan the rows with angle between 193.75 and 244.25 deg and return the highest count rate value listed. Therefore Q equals 427.8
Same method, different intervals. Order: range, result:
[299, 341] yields 426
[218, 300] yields 446.6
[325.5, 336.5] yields 386.5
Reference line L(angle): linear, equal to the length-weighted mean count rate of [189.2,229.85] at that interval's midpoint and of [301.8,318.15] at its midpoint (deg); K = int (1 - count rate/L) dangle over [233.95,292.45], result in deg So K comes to -4.5 deg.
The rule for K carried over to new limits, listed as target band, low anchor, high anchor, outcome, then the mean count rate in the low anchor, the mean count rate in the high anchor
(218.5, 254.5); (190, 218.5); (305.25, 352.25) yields -3.53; 365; 378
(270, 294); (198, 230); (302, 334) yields -1.98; 387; 378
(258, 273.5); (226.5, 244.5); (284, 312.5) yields 0.10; 405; 409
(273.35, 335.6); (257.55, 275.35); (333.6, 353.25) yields -0.59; 402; 381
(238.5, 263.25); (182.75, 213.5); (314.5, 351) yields -4.32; 329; 375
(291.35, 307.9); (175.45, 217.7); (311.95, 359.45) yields -2.24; 313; 376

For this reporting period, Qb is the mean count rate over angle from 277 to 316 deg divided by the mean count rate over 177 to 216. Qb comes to 1.3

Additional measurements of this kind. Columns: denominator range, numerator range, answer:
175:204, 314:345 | 1.37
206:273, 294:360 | 0.95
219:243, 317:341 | 0.93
